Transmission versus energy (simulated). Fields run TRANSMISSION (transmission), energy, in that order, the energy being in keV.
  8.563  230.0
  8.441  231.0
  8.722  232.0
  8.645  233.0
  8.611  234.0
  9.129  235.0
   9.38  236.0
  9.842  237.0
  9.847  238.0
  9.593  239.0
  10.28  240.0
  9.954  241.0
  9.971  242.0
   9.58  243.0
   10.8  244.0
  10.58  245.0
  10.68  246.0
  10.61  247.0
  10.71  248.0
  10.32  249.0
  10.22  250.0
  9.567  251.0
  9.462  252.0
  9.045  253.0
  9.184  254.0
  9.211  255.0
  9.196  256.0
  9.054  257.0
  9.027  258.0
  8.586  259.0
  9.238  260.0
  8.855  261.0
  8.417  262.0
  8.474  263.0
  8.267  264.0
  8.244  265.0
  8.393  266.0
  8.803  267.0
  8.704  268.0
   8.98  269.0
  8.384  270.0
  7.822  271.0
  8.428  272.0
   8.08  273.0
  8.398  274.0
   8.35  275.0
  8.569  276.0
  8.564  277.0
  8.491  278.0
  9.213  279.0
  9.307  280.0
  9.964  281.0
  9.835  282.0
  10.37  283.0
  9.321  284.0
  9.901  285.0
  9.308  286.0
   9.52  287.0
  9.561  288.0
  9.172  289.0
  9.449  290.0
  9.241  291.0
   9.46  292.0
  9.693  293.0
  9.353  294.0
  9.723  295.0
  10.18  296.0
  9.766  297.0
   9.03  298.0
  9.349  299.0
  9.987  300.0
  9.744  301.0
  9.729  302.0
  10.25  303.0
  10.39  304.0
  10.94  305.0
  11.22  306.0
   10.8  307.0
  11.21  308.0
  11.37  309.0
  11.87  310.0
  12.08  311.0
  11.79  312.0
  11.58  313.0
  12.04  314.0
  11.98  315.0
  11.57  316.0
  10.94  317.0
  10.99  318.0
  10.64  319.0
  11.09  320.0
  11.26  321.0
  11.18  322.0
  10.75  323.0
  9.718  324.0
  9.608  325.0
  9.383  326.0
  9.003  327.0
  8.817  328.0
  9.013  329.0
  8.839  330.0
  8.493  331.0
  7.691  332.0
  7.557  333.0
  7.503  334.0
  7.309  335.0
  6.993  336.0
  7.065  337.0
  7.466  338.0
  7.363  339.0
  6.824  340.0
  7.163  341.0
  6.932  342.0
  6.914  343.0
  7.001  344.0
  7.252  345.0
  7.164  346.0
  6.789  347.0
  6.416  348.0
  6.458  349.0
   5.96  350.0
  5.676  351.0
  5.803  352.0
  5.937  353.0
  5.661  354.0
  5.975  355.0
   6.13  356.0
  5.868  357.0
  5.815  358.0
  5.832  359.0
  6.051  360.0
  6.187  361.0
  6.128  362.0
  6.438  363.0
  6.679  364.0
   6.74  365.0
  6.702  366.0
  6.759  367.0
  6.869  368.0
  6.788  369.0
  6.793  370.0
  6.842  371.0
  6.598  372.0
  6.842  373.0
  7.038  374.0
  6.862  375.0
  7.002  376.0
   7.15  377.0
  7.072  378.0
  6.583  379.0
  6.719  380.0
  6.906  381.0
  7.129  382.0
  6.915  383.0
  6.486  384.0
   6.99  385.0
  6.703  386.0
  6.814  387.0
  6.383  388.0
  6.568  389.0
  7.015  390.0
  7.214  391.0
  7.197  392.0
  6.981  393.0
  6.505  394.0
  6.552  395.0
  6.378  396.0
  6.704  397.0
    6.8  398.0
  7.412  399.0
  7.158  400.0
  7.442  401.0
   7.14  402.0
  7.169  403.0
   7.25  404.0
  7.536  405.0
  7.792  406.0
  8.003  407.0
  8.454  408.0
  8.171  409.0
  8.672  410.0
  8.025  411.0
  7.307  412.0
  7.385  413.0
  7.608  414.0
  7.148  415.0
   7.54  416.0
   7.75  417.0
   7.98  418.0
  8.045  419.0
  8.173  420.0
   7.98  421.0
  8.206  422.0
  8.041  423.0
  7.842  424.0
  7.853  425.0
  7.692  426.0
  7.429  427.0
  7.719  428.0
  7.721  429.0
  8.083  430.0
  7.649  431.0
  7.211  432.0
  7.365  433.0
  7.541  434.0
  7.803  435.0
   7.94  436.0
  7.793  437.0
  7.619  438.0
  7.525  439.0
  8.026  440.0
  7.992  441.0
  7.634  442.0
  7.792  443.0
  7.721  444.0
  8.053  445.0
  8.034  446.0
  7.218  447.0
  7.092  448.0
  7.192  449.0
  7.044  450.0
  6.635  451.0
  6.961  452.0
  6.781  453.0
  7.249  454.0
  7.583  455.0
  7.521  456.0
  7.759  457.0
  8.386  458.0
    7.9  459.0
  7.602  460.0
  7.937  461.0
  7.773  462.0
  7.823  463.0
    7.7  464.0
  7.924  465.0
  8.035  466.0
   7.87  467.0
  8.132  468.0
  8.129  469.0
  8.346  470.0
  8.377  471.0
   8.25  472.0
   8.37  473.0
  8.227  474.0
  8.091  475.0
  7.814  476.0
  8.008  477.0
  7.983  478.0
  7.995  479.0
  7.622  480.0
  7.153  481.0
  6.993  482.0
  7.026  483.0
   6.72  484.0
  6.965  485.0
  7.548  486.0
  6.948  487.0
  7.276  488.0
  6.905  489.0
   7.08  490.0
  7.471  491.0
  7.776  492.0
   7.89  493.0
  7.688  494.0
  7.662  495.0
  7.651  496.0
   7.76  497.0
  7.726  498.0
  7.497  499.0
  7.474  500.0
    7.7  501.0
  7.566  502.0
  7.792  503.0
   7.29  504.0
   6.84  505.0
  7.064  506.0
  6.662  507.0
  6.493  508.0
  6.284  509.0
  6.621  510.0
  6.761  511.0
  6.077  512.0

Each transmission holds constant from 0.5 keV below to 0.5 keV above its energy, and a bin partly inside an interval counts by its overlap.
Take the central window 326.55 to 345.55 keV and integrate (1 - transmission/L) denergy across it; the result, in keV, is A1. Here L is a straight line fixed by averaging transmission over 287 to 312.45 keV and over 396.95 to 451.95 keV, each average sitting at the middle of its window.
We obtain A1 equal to 3.7 keV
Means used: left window 10.2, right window 7.64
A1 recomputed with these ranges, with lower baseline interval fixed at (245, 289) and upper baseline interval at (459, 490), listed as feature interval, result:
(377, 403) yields 4.4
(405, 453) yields 2.0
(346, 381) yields 8.3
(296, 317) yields -4.6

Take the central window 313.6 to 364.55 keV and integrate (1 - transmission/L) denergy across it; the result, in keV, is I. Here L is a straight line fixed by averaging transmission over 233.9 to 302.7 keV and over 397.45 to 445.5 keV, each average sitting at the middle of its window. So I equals 4.3 keV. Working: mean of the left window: 9.34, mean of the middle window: 7.9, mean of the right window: 7.71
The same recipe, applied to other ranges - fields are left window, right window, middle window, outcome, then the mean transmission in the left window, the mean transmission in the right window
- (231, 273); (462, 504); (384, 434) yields 4.55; 9.26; 7.68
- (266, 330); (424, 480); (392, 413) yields 2.63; 9.87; 7.74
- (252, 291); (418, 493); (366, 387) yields 3.51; 8.95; 7.67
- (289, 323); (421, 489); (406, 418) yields 0.97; 10.6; 7.67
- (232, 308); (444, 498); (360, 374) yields 3.14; 9.42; 7.62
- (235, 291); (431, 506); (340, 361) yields 5.46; 9.29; 7.62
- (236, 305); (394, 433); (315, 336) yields -2.07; 9.39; 7.59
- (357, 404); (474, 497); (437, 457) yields -0.70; 6.76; 7.49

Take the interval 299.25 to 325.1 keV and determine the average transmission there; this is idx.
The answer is 11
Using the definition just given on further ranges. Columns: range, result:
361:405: 6.85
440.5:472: 7.69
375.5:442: 7.41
